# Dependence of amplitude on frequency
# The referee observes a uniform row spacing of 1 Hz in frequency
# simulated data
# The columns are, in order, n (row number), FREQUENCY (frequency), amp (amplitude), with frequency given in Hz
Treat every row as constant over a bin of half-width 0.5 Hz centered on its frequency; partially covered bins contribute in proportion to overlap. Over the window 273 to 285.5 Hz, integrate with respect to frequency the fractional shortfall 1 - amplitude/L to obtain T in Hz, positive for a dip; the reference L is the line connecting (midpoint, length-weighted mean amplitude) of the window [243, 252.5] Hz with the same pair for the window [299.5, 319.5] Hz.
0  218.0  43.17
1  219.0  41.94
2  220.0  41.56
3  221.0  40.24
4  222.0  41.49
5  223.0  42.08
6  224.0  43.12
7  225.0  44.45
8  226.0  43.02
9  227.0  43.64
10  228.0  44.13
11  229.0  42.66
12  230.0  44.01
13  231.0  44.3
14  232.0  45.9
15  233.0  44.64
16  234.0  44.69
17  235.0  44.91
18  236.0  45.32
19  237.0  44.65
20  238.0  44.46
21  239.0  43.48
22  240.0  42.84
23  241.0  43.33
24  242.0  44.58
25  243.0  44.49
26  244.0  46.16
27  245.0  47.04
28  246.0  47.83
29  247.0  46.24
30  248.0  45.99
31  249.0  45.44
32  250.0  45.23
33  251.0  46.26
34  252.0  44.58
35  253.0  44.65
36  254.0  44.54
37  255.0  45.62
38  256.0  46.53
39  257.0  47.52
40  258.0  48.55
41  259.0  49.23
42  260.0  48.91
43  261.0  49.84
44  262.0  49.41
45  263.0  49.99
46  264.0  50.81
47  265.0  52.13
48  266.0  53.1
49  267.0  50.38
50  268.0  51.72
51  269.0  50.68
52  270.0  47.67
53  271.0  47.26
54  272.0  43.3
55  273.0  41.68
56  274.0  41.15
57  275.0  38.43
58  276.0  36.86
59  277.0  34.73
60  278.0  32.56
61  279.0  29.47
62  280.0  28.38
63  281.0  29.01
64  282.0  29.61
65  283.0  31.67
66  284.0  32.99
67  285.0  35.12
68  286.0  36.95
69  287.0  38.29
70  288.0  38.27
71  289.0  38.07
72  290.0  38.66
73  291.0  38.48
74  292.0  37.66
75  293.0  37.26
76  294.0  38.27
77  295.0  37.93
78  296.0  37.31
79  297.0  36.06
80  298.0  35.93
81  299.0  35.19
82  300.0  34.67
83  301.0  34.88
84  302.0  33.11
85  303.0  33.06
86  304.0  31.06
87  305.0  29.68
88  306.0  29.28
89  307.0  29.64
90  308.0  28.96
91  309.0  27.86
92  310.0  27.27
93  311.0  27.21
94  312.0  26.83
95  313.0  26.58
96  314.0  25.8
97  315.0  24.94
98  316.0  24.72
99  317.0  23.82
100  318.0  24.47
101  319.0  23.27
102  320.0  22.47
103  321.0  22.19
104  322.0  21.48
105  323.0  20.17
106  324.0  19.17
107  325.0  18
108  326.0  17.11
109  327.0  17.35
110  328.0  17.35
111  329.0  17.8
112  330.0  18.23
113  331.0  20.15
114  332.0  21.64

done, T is 1.1 Hz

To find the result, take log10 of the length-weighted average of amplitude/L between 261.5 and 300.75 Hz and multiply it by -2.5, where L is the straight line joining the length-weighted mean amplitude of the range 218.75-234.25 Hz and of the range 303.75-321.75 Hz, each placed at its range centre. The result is -0.21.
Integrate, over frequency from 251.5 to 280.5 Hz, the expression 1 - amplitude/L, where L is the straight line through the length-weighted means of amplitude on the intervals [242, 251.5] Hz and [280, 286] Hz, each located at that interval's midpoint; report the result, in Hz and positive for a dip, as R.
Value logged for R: -4.7 Hz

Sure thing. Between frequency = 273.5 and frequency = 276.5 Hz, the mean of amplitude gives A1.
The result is 38.8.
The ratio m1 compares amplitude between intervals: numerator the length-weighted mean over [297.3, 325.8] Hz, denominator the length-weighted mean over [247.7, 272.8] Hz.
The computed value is 0.57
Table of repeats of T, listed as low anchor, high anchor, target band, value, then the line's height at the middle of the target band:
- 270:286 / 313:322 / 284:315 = -4.1 Hz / 29.4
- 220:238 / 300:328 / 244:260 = -3.2 Hz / 38.8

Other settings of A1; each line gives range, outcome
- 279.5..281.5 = 28.7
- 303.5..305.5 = 30.4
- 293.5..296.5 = 37.8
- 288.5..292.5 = 38.2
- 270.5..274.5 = 43.3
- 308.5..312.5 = 27.3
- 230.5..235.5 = 44.9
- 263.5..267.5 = 51.6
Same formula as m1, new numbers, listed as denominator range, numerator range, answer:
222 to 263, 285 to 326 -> 0.67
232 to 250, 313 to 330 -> 0.47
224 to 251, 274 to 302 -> 0.79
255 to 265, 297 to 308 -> 0.67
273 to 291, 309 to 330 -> 0.64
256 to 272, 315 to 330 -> 0.42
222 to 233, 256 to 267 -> 1.14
